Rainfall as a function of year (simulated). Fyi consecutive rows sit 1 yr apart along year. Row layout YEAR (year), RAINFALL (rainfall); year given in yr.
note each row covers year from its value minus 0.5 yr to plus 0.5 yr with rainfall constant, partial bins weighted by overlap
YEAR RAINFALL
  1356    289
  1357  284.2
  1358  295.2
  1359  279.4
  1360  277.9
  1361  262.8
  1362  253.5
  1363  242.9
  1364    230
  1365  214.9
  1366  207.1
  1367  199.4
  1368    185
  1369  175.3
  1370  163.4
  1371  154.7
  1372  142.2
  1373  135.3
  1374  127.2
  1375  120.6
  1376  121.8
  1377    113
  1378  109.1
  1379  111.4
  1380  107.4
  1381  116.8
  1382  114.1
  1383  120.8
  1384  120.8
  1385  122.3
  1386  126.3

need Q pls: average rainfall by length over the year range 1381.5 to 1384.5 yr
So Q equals 119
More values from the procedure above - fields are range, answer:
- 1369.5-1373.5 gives 149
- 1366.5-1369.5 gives 187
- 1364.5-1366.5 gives 211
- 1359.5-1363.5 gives 259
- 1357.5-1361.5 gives 279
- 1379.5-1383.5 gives 115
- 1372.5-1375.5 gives 128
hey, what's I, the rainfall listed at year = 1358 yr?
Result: 295.2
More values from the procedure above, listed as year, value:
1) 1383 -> 120.8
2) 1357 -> 284.2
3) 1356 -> 289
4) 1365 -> 214.9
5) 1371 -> 154.7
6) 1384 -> 120.8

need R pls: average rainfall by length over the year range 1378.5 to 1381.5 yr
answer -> 112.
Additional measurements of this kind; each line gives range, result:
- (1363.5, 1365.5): 222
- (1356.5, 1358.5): 290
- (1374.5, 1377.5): 118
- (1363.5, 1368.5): 207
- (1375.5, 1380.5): 113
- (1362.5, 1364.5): 236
